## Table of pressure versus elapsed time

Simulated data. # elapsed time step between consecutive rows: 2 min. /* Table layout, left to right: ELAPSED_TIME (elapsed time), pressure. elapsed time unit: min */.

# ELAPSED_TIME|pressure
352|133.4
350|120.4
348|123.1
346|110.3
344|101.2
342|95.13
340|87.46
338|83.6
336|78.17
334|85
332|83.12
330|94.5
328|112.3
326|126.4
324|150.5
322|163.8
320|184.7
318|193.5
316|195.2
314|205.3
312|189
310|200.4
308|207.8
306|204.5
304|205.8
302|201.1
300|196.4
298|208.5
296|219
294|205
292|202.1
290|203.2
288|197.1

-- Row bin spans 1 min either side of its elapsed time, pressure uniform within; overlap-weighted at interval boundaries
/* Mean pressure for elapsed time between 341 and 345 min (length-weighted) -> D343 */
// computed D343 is 98.2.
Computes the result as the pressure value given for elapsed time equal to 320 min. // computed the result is 184.7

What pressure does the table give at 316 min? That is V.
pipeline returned 195.2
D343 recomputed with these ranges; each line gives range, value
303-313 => 202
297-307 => 203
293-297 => 212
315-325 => 178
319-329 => 148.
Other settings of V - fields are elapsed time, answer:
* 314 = 205.3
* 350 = 120.4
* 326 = 126.4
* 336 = 78.17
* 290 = 203.2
